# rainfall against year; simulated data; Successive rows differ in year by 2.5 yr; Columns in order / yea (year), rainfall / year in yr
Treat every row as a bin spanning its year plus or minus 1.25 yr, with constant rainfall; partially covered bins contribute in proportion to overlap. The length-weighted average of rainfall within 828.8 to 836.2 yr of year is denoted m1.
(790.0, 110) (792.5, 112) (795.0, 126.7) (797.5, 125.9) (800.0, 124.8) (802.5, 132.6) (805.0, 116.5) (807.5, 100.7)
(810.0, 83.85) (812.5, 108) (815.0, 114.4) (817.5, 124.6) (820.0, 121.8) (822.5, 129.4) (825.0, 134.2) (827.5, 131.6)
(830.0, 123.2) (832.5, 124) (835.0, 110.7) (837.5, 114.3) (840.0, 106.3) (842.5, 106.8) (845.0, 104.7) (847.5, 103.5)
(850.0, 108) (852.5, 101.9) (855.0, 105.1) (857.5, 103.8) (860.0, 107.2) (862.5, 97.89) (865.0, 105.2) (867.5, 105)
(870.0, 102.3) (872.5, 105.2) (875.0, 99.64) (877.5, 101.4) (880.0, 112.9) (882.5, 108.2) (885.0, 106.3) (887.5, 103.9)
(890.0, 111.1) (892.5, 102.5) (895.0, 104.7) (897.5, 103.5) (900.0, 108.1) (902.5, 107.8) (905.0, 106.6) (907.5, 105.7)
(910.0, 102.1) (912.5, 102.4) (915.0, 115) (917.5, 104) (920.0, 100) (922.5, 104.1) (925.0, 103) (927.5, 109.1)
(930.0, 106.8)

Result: 119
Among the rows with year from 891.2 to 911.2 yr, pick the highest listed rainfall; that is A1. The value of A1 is 108.1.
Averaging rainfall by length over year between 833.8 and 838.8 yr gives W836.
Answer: 112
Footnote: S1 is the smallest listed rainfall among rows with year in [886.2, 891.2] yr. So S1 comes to 103.9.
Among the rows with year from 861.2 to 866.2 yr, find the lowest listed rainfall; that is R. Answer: 97.89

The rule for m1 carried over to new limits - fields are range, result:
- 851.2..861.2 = 105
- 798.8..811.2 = 112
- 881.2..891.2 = 107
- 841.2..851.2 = 106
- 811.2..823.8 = 120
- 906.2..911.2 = 104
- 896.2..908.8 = 106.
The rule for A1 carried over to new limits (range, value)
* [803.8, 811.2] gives 116.5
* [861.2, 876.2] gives 105.2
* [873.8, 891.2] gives 112.9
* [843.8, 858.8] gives 108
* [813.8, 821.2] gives 124.6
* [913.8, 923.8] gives 115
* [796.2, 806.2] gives 132.6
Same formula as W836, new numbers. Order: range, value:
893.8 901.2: 105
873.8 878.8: 101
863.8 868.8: 105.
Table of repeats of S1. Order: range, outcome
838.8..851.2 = 103.5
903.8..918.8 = 102.1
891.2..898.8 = 102.5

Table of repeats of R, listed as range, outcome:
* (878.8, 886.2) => 106.3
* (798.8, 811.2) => 83.85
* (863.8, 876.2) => 99.64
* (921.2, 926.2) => 103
